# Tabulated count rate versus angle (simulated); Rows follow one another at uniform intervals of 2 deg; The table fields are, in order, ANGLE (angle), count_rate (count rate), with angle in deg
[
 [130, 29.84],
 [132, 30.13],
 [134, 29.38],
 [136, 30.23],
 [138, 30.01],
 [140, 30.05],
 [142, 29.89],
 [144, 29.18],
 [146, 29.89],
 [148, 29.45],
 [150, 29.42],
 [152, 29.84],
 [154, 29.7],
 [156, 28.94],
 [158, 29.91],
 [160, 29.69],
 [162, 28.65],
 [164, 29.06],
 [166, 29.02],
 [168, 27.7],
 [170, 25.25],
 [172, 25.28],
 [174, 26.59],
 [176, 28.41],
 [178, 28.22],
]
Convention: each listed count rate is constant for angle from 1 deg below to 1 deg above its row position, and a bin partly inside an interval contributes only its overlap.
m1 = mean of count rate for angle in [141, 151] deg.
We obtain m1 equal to 29.6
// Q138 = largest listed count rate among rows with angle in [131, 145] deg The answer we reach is 30.23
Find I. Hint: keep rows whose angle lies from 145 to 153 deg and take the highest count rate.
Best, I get 29.89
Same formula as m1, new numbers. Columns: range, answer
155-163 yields 29.3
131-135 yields 29.8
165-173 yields 26.8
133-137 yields 29.8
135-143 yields 30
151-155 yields 29.8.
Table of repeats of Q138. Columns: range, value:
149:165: 29.91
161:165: 29.06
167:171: 27.7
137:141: 30.05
